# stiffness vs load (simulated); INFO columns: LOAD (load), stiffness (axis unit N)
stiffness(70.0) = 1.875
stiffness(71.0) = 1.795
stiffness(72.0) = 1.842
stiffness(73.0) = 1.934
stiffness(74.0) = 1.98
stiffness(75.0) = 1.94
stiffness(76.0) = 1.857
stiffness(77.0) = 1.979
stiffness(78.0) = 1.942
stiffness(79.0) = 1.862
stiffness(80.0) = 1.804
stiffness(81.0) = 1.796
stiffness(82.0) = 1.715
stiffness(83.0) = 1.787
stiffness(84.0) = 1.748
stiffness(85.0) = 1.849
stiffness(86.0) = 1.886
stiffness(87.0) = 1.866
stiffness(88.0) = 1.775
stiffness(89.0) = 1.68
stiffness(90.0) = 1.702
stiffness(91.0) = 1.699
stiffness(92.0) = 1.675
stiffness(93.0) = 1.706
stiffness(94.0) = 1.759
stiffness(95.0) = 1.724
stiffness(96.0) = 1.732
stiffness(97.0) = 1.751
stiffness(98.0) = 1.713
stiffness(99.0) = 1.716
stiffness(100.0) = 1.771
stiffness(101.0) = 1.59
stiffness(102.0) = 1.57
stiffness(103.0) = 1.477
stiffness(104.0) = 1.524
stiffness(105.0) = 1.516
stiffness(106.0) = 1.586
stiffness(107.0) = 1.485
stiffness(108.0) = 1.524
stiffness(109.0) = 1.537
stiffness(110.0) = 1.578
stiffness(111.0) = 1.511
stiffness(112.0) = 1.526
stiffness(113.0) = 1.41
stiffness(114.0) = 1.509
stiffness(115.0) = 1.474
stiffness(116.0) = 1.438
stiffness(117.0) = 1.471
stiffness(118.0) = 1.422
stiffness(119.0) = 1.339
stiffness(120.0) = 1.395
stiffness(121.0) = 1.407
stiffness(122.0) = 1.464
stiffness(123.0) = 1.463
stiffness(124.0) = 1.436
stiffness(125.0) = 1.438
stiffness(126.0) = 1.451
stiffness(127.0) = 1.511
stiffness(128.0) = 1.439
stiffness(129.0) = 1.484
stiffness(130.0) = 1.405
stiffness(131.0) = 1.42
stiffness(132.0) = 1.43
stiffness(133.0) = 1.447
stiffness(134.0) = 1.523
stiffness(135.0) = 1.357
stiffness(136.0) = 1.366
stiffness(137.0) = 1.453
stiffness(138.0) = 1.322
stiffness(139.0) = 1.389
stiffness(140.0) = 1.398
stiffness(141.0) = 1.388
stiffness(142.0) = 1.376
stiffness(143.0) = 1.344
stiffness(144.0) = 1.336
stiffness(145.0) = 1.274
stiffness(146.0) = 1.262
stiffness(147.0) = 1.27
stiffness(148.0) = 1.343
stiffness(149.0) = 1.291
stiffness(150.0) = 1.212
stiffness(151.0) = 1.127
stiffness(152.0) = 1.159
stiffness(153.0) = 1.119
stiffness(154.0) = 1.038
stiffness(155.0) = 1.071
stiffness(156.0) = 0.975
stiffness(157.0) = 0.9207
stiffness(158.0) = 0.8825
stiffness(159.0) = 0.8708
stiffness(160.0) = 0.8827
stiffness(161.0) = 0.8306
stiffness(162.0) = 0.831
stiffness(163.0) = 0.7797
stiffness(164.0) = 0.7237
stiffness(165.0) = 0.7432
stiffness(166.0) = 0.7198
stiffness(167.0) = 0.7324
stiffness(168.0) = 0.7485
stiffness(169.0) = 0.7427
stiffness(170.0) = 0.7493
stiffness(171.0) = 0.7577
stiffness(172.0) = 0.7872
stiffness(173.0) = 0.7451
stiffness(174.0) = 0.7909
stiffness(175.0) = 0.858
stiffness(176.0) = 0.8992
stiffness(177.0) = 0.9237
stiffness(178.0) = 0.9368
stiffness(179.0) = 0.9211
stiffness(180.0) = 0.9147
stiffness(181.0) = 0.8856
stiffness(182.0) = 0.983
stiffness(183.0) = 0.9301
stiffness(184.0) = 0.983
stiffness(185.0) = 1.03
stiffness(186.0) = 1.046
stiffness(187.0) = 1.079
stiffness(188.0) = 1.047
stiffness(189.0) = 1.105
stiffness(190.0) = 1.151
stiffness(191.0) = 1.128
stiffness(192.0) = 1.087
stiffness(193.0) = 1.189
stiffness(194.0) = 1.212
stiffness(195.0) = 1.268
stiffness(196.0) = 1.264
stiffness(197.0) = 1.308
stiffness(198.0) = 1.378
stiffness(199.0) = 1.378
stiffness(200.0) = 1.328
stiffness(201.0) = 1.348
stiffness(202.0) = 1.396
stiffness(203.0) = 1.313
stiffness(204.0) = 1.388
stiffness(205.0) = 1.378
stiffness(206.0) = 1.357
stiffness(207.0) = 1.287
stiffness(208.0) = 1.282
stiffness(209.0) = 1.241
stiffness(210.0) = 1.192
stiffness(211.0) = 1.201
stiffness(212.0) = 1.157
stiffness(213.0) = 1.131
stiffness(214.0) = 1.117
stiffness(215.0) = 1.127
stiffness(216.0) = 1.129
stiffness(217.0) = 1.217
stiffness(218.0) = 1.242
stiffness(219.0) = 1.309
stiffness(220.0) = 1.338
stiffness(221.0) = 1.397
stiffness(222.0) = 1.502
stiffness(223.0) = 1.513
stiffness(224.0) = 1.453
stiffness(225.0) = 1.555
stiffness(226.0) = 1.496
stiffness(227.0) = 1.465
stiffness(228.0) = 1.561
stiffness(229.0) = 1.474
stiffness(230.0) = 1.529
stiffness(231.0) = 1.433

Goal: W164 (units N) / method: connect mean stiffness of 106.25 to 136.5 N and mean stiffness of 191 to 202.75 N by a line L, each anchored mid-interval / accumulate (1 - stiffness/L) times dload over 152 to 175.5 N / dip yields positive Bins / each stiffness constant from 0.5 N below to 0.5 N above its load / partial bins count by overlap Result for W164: 8.9 N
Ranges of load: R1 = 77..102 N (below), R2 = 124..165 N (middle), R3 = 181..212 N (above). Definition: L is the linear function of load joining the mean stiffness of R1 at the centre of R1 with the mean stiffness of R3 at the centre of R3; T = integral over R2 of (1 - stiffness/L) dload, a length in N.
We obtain 7.1 N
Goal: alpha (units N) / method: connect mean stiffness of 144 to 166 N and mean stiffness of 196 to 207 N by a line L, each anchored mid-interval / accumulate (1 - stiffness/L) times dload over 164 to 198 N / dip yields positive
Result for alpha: 7.1 N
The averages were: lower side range 1.03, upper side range 1.35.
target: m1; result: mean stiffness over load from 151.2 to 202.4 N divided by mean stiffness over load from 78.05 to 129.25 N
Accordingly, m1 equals 0.6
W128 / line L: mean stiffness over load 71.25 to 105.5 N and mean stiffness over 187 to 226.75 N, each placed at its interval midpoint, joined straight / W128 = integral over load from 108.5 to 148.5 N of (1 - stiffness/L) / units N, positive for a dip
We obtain 4.5 N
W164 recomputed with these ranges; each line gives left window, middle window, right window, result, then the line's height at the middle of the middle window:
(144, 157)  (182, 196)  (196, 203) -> 2.3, 1.31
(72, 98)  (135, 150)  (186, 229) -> 2.1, 1.56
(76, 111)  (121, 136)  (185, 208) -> 1.0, 1.55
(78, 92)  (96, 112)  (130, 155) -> 0.4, 1.63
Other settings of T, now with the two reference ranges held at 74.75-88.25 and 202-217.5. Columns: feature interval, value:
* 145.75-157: 2.66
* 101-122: 2.65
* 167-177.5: 4.59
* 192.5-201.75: -0.01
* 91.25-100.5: 0.25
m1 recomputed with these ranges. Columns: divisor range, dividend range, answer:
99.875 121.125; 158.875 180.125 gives 0.54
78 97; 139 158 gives 0.69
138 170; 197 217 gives 1.20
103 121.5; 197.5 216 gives 0.86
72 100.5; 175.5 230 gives 0.68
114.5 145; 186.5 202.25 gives 0.87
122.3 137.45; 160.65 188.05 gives 0.60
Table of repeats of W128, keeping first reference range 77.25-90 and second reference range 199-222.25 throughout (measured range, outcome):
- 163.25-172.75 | 4.6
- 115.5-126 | 1.4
